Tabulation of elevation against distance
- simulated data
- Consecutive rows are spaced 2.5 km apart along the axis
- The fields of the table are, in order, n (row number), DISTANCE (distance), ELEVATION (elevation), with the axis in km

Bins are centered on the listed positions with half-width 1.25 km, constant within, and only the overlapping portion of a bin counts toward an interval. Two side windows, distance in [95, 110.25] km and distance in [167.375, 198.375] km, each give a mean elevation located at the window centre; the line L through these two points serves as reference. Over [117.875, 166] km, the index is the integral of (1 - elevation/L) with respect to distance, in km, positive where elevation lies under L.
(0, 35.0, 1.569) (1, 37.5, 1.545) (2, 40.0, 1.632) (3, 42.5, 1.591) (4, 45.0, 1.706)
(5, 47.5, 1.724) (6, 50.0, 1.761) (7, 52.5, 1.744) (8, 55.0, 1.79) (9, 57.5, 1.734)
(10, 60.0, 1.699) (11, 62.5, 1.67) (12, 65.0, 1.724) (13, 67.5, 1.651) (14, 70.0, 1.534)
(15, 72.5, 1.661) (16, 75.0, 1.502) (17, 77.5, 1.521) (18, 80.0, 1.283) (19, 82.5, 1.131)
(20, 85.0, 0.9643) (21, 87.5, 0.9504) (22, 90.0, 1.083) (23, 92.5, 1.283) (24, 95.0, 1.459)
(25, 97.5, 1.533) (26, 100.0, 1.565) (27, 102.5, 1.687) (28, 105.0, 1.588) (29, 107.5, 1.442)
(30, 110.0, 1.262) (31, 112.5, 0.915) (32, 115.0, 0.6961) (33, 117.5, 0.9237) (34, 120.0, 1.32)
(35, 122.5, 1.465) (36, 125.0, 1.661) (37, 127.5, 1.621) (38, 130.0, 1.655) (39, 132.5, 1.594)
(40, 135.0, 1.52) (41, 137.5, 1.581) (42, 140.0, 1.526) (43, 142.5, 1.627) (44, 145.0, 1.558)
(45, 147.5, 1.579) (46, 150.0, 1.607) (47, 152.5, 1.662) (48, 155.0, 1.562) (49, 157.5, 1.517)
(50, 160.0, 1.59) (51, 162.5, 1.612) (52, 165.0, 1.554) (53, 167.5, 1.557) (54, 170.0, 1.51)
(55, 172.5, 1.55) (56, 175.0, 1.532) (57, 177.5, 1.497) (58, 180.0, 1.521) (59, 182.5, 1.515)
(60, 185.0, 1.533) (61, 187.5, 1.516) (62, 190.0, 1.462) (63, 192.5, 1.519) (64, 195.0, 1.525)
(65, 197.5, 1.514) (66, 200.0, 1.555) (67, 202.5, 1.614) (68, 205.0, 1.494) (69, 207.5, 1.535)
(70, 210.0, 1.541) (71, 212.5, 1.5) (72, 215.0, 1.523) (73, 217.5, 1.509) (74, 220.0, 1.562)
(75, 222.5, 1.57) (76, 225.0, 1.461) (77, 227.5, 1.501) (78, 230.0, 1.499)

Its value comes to -1.1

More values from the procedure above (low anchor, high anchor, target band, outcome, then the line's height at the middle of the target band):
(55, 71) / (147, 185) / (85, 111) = 4.3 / 1.64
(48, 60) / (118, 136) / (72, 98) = 5.7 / 1.65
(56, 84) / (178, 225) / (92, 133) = 4.1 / 1.54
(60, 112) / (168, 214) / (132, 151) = -1.2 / 1.48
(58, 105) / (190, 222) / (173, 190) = 0.0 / 1.51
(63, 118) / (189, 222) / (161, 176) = -0.9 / 1.47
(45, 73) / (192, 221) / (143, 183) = 0.6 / 1.58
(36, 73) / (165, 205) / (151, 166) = -0.2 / 1.56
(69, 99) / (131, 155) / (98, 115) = 0.7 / 1.42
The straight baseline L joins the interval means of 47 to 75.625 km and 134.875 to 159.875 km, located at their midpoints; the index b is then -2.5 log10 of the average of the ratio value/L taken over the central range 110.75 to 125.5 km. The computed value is 0.375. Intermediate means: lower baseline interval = 1.69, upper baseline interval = 1.58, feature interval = 1.14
